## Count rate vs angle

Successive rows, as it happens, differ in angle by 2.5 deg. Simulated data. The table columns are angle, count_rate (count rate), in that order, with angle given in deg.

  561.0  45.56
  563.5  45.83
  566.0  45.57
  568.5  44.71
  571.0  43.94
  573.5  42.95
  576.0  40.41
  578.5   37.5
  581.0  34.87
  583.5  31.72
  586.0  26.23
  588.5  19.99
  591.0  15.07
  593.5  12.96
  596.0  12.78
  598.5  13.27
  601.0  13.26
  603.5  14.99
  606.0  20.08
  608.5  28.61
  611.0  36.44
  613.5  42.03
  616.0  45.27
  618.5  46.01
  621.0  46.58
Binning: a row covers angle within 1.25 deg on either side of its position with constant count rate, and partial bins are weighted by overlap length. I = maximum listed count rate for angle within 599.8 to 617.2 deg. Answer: 45.27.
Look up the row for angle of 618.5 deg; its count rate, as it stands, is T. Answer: 46.01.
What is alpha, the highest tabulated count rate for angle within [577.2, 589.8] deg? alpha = 37.5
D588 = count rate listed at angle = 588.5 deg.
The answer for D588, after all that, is 19.99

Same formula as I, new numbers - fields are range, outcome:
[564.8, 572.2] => 45.57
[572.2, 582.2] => 42.95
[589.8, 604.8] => 15.07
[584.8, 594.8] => 26.23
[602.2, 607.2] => 20.08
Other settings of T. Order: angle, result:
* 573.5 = 42.95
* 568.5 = 44.71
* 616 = 45.27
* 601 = 13.26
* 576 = 40.41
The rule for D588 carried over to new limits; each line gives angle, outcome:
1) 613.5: 42.03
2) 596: 12.78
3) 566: 45.57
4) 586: 26.23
